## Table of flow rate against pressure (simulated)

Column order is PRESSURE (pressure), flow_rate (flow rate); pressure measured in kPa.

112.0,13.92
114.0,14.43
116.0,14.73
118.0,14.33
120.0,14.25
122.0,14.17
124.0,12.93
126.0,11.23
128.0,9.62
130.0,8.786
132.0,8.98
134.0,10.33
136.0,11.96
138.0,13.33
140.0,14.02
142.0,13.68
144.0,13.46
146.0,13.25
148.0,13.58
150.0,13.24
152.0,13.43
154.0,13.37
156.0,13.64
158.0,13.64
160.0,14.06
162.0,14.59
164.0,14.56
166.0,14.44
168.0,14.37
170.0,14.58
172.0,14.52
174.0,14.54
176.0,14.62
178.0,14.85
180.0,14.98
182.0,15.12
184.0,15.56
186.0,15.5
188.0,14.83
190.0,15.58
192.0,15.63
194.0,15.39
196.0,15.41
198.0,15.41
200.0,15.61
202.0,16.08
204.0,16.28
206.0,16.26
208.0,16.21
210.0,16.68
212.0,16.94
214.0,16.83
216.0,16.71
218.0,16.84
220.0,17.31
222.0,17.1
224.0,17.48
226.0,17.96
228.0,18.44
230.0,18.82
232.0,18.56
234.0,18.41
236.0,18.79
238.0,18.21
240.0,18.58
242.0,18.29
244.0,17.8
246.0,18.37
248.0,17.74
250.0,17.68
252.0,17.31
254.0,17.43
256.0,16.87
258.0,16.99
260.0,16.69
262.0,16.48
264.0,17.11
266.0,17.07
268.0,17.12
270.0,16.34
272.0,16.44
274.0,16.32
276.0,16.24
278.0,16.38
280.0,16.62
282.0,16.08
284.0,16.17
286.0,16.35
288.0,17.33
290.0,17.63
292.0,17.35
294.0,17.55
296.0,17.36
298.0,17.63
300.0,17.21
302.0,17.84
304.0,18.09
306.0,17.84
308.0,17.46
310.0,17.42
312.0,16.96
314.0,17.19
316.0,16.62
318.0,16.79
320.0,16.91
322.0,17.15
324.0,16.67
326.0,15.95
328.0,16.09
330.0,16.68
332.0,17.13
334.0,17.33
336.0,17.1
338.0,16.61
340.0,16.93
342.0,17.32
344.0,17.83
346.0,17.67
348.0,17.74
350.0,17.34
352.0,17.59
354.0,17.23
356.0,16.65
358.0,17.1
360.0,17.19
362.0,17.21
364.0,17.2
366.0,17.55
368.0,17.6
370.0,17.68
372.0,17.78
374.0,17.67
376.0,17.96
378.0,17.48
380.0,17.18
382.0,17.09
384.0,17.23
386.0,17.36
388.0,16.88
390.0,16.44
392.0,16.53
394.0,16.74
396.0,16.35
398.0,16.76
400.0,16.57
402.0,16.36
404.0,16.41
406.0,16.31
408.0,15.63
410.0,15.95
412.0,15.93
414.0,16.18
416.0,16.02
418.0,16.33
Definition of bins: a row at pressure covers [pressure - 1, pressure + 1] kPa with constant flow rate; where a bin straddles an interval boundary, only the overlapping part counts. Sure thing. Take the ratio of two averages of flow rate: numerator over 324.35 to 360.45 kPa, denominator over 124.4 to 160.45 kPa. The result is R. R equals 1.38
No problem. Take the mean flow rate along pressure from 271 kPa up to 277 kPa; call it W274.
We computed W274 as 16.3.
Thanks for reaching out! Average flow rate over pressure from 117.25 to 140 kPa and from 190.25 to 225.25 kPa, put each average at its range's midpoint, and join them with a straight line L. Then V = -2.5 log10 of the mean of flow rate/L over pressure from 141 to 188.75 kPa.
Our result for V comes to -0.03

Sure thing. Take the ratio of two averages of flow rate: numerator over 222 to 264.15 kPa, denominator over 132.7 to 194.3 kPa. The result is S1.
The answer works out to 1.26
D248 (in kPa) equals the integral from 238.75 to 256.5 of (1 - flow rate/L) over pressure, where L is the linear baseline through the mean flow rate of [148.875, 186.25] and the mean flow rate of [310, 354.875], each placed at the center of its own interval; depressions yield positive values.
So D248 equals -2.4 kPa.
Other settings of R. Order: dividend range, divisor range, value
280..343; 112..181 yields 1.27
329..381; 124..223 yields 1.20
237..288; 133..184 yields 1.23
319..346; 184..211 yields 1.07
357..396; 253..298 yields 1.02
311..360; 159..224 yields 1.09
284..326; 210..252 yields 0.97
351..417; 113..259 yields 1.11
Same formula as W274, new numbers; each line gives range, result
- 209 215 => 16.8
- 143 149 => 13.4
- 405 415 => 16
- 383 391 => 17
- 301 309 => 17.8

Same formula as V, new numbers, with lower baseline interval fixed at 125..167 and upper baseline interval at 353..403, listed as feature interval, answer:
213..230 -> -0.23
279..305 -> -0.11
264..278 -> -0.10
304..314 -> -0.11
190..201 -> -0.14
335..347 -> -0.05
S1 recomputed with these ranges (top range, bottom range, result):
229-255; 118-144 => 1.50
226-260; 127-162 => 1.43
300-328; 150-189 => 1.18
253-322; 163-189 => 1.15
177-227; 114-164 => 1.25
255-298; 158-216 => 1.10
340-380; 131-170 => 1.31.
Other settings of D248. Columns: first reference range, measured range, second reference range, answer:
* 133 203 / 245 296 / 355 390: -3.7 kPa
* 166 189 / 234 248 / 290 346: -2.1 kPa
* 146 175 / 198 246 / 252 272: -4.9 kPa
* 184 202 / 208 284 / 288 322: -4.4 kPa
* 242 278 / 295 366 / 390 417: -2.1 kPa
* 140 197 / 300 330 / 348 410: -1.5 kPa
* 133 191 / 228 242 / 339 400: -3.1 kPa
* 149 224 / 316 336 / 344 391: 0.1 kPa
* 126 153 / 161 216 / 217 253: -1.1 kPa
